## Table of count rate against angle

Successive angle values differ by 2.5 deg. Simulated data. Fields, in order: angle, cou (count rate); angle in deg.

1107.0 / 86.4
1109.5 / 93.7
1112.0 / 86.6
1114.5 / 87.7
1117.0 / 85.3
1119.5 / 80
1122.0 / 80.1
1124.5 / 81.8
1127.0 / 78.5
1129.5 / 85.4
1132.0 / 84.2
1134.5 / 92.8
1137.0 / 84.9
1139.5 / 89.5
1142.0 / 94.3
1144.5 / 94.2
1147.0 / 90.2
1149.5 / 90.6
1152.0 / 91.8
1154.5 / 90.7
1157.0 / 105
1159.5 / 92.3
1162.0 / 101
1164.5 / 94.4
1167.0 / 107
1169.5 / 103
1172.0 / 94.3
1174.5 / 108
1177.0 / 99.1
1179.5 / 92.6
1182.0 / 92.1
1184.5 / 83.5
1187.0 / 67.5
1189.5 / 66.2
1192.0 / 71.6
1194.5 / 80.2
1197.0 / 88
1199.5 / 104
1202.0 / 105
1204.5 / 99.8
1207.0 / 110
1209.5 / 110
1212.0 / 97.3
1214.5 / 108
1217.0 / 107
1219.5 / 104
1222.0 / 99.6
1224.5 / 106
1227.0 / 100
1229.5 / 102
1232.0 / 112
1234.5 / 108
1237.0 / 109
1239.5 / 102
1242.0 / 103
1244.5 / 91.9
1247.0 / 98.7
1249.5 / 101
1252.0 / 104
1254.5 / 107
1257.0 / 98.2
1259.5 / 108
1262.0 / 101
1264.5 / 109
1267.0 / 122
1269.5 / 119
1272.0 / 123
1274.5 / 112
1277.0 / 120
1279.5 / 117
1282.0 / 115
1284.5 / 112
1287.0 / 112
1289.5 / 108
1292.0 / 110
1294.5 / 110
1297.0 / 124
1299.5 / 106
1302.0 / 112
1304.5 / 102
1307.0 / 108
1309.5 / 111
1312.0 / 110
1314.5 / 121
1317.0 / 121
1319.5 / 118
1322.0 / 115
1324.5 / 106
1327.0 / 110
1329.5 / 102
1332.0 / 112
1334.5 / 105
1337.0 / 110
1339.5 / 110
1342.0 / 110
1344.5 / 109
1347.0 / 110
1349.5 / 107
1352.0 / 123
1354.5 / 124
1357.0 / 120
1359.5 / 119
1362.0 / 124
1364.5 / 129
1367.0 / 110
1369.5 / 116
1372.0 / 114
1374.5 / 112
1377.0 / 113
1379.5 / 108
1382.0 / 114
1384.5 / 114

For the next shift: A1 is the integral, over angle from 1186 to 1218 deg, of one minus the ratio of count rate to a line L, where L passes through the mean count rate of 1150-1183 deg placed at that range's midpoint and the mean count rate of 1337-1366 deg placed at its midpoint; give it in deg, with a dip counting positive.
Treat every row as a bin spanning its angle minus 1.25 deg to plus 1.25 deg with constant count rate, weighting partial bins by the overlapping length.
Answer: 2.5 deg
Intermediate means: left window 97.7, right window 116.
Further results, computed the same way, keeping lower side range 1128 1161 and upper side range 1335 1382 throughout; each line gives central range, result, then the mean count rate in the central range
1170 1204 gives 2.4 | 89.2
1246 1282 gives -2.0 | 110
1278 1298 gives -1.2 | 113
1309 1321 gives -0.7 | 116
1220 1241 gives -0.9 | 105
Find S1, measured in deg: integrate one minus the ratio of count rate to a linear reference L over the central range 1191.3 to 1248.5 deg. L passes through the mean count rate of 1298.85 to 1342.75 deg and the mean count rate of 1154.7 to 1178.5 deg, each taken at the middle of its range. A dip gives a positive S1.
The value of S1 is 1.44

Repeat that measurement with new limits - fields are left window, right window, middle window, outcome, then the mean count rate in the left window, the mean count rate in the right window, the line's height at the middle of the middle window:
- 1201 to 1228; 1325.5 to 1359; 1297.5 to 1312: 0.1 deg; 104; 112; 110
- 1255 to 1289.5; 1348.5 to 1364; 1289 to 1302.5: 0.3 deg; 113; 120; 115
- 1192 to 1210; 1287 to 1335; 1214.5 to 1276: -2.0 deg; 97.2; 111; 103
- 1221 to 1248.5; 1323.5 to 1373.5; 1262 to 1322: -3.1 deg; 103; 114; 108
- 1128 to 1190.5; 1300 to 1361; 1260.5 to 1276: -1.4 deg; 91.8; 112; 105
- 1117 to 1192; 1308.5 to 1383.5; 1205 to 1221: -1.4 deg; 89.8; 114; 97.1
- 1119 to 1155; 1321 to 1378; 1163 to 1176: -1.4 deg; 87.3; 113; 91.3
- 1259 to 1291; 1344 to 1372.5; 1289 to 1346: 2.3 deg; 114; 117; 116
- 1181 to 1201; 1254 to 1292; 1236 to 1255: 0.0 deg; 81.8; 112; 102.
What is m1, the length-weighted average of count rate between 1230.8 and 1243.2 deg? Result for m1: 107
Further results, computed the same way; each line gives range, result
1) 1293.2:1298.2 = 117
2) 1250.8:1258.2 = 103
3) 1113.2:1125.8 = 83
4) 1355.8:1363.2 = 121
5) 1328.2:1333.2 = 107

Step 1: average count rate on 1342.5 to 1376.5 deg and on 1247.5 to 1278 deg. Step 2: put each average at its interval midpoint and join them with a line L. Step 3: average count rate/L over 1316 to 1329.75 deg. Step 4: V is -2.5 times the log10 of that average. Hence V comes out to 0.01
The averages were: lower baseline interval 110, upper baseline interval 116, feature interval 113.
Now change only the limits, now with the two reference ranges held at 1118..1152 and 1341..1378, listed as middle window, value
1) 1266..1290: -0.106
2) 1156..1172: -0.106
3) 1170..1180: -0.082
